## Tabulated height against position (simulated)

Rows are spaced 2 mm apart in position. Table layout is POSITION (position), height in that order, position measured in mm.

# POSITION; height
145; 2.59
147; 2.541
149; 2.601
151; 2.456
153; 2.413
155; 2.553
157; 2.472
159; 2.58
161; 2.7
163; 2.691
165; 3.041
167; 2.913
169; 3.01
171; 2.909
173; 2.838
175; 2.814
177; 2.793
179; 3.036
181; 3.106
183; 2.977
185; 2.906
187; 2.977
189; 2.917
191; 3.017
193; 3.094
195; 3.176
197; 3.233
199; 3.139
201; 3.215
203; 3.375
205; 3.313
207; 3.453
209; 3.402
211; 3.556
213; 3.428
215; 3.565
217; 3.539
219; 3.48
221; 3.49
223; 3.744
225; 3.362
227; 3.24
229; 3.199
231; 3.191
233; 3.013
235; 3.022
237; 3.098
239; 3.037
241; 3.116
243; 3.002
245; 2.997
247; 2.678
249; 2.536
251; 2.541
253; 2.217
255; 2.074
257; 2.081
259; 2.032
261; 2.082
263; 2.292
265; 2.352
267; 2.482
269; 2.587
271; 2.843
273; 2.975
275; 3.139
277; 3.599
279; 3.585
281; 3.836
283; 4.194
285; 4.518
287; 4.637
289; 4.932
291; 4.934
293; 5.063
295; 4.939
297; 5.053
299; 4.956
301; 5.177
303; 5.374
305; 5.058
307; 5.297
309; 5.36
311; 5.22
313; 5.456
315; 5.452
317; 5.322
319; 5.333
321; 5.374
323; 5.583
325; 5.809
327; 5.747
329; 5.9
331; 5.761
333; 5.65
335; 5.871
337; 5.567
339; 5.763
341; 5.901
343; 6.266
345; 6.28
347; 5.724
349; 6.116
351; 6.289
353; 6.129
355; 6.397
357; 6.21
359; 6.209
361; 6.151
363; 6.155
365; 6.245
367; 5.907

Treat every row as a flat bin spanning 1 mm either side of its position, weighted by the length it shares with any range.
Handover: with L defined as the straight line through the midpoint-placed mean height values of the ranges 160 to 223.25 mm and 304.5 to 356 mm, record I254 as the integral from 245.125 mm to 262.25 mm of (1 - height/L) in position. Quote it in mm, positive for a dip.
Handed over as 7.9 mm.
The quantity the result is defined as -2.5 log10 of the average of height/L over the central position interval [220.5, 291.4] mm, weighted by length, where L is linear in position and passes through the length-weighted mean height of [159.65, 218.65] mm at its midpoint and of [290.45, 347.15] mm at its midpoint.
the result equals 0.36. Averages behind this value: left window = 3.11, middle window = 3.11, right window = 5.49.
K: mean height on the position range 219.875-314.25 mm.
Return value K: 3.61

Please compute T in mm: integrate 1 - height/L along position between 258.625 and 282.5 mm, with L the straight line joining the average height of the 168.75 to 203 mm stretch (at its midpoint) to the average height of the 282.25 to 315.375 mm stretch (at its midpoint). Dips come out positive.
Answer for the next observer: 8.8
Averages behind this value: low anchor 3.02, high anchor 5.03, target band 2.87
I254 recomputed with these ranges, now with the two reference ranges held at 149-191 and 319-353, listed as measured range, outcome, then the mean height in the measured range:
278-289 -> 1.5 mm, 4.22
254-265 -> 5.7 mm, 2.13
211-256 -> 9.6 mm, 3.08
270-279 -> 2.9 mm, 3.19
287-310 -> 0.3 mm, 5.08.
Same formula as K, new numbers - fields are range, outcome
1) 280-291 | 4.47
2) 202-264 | 3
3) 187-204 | 3.14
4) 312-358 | 5.82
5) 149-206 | 2.91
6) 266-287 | 3.44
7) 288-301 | 4.99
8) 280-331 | 5.15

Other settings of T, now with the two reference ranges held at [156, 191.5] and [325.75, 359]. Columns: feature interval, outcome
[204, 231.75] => 1.9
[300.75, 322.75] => 0.4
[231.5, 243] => 2.8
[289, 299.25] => 0.2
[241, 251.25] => 3.4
